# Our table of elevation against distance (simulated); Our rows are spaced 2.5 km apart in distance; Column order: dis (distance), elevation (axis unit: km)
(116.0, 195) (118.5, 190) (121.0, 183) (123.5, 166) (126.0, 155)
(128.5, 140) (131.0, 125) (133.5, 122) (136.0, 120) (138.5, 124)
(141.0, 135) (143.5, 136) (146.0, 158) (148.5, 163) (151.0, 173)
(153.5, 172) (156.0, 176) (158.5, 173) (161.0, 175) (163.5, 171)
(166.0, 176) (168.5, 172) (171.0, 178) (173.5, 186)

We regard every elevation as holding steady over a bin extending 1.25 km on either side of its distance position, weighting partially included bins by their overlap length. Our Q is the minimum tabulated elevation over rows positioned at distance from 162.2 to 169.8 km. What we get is 171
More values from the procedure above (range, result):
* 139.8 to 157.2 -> 135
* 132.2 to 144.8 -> 120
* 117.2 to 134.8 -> 122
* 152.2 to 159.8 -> 172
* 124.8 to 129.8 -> 140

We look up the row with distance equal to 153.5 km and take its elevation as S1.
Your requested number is 172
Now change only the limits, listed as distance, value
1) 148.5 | 163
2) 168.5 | 172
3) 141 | 135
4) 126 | 155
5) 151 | 173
